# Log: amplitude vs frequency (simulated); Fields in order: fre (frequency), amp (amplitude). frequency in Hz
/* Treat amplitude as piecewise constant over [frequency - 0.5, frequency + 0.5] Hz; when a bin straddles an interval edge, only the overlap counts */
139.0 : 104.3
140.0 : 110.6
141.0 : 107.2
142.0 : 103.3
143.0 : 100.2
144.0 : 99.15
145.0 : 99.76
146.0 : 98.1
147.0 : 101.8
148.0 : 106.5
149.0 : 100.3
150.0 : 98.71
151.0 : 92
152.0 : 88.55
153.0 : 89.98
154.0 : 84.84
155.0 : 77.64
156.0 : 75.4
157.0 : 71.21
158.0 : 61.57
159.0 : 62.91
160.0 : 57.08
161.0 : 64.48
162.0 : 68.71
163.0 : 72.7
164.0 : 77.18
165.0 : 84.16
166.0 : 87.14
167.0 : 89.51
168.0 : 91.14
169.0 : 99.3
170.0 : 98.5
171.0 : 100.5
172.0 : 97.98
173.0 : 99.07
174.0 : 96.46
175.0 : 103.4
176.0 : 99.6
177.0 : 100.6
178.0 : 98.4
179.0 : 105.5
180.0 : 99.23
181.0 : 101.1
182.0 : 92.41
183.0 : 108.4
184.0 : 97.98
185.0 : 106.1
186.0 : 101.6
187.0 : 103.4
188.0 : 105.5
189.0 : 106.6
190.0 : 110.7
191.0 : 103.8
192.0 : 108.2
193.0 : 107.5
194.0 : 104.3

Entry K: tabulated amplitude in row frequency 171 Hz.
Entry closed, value 100.5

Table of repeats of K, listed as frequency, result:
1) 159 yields 62.91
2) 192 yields 108.2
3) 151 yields 92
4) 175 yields 103.4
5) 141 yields 107.2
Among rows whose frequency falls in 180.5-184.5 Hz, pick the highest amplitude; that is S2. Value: 108.4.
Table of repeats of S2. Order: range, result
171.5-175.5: 103.4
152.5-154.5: 89.98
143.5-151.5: 106.5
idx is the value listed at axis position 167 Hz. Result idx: 89.51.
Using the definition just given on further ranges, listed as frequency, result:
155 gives 77.64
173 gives 99.07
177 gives 100.6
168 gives 91.14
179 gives 105.5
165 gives 84.16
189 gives 106.6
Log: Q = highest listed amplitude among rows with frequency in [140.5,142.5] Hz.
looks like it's 107.2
